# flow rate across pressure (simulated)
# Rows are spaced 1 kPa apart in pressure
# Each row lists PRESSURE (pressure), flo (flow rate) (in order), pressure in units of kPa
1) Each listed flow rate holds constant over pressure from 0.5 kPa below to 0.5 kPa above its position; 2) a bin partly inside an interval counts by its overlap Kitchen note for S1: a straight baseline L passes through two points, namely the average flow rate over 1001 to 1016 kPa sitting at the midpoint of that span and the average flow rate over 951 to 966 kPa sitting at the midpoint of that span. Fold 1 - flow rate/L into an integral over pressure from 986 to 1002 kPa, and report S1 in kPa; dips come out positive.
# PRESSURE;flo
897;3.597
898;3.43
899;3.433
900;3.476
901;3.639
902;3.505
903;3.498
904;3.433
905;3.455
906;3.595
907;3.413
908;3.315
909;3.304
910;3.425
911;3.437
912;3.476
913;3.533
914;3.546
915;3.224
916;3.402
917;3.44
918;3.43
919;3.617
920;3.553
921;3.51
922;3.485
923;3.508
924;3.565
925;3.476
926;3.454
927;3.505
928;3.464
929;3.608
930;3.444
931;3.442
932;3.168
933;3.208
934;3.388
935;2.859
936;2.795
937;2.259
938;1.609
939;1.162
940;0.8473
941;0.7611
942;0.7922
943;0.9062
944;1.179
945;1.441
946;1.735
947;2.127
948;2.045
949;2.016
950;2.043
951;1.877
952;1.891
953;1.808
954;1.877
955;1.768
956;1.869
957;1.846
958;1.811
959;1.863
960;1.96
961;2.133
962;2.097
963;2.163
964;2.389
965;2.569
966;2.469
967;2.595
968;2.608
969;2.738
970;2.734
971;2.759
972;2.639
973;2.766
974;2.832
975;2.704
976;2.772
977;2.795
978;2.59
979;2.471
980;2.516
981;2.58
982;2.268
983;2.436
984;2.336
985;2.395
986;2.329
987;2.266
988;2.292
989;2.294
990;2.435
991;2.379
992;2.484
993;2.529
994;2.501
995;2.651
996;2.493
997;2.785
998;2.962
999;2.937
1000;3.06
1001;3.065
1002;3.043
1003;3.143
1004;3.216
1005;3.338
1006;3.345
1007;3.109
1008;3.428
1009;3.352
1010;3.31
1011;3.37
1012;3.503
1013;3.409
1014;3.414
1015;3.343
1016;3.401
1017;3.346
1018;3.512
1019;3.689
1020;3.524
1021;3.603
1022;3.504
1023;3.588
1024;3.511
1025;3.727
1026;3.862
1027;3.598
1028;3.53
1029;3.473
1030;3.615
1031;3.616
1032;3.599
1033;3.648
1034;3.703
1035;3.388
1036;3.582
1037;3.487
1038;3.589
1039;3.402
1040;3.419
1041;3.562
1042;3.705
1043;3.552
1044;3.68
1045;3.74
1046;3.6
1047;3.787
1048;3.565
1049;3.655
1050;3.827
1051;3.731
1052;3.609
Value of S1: 1.8 kPa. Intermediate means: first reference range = 2.01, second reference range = 3.3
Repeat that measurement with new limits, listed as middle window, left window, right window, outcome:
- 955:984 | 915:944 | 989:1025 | 5.60 kPa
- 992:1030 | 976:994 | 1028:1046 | -3.21 kPa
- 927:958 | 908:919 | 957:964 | 5.57 kPa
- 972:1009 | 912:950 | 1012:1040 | 5.94 kPa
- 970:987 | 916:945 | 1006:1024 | 3.08 kPa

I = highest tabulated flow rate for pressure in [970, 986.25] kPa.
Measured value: 2.832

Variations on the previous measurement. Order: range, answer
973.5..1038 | 3.862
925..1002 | 3.608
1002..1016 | 3.503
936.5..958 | 2.259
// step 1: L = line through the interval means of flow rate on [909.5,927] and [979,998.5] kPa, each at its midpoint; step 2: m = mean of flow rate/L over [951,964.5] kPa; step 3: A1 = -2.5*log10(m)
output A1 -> 0.43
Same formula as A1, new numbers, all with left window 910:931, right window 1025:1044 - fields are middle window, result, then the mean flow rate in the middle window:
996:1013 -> 0.124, 3.17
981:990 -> 0.446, 2.35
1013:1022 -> 0.028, 3.48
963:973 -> 0.331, 2.6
